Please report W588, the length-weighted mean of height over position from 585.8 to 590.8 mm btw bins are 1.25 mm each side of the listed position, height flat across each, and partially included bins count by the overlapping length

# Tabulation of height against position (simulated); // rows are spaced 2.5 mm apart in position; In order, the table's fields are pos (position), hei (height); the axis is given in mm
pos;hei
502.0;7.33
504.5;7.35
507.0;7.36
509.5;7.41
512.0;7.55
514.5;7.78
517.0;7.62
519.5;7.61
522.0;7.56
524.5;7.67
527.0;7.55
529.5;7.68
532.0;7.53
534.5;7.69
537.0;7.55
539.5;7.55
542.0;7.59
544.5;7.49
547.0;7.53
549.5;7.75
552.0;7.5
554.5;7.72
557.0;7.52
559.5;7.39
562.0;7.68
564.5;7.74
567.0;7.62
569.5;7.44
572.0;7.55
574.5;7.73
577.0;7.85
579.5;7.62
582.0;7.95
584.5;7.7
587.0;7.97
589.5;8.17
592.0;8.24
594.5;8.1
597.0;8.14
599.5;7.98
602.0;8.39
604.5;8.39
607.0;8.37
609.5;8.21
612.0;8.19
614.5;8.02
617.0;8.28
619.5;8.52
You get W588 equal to 8.07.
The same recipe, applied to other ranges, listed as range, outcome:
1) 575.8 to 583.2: 7.81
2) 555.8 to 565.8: 7.58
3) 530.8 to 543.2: 7.58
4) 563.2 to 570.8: 7.6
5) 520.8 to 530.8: 7.61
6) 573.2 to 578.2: 7.79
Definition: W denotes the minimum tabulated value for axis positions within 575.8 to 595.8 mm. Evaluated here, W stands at 7.62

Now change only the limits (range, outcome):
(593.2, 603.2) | 7.98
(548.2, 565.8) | 7.39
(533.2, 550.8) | 7.49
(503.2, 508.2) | 7.35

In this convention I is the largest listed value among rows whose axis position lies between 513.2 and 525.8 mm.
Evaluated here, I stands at 7.78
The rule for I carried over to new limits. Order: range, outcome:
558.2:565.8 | 7.74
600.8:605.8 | 8.39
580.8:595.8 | 8.24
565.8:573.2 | 7.62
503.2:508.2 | 7.36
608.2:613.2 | 8.21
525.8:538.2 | 7.69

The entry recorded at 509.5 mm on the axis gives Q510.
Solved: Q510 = 7.41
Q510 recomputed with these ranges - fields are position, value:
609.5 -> 8.21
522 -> 7.56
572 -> 7.55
